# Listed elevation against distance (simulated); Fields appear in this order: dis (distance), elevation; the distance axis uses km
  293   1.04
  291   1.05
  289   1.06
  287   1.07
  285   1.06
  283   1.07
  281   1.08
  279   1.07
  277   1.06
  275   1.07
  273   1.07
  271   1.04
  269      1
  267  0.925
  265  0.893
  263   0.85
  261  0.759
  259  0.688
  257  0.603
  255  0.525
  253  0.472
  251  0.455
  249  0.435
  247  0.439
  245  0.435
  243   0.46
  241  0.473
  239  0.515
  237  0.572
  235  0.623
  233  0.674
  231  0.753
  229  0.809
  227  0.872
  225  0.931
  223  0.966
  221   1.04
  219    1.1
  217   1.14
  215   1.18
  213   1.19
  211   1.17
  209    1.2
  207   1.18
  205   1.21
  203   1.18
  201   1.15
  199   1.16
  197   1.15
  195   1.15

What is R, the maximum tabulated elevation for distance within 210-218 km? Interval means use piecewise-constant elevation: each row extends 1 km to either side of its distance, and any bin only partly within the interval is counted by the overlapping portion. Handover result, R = 1.19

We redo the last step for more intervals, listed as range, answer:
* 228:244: 0.809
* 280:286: 1.08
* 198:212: 1.21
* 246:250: 0.439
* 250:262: 0.759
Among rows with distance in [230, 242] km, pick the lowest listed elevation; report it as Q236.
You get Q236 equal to 0.473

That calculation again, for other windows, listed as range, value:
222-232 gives 0.753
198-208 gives 1.15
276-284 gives 1.06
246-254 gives 0.435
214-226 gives 0.931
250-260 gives 0.455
